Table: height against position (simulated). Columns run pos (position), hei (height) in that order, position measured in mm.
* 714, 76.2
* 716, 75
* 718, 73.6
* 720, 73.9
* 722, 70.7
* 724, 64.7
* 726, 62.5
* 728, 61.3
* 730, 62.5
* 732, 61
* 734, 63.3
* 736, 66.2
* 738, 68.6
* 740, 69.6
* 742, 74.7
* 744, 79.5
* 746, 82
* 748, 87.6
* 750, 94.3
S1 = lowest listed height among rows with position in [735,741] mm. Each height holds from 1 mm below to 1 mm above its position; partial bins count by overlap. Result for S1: 66.2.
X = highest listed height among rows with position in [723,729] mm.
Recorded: 64.7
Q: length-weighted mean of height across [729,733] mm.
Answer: 61.8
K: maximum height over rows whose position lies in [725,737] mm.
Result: 66.2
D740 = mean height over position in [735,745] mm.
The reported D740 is 71.7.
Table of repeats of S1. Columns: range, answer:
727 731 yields 61.3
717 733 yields 61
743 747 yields 79.5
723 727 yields 62.5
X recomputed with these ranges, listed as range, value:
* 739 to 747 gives 82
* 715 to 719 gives 75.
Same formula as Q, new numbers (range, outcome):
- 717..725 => 70.7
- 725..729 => 61.9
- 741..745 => 77.1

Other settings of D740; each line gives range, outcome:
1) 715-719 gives 74.3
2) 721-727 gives 66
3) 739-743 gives 72.2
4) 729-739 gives 64.3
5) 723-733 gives 62.4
